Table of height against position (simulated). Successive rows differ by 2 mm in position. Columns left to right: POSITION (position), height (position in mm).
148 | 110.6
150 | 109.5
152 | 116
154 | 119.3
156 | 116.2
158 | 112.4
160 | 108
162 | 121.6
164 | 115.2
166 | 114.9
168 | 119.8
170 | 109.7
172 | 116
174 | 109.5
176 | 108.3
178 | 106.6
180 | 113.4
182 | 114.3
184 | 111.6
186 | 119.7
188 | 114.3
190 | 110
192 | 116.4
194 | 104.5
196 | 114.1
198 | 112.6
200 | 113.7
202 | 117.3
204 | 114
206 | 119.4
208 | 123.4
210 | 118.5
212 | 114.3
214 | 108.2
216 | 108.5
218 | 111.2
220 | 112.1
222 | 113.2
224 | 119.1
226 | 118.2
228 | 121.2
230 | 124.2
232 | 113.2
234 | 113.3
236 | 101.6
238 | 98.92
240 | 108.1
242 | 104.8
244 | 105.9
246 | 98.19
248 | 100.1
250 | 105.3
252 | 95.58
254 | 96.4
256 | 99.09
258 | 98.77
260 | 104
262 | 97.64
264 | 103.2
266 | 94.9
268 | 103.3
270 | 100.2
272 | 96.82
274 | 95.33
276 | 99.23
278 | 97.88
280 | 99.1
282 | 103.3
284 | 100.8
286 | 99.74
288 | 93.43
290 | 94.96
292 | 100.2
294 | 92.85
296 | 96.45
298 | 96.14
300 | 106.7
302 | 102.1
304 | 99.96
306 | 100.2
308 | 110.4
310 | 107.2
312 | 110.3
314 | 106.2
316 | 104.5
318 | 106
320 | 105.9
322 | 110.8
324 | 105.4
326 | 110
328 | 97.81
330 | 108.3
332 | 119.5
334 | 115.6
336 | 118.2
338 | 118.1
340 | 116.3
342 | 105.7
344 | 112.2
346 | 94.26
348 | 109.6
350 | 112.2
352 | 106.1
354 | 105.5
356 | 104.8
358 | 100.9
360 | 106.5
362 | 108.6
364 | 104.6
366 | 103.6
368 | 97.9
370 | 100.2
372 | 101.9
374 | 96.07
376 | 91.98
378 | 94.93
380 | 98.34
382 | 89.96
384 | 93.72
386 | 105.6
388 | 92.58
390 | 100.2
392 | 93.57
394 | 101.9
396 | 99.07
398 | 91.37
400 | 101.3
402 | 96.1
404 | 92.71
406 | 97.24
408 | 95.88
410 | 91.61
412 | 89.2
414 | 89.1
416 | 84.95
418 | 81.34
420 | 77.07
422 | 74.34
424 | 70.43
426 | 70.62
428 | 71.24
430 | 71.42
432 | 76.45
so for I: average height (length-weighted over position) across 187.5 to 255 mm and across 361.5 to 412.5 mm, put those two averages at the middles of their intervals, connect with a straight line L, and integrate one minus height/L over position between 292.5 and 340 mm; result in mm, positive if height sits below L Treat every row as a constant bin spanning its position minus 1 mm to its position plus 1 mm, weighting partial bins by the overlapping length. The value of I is -1.7 mm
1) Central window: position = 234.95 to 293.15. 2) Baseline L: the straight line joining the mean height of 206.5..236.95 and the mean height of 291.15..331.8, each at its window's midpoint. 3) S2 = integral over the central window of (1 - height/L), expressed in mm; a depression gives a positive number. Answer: 5.2 mm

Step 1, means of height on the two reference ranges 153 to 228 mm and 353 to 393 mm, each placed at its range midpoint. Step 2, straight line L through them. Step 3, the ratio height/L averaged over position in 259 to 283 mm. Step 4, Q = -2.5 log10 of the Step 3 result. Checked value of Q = 0.09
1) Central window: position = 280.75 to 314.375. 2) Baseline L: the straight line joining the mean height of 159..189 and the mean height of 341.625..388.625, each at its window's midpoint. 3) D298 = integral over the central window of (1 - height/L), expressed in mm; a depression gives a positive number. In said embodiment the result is 1.48 mm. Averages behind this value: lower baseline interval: 114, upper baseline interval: 102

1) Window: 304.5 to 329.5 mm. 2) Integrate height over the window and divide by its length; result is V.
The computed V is 106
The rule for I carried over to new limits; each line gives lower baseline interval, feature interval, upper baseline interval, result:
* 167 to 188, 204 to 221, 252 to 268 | -1.2 mm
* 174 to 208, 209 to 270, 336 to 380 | 2.2 mm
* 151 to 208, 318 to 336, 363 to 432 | -2.0 mm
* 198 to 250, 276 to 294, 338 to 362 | 1.9 mm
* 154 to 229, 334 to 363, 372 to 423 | -3.2 mm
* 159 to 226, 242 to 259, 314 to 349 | 1.8 mm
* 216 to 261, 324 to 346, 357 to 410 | -2.1 mm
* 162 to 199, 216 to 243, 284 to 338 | -0.5 mm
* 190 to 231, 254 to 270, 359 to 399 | 1.5 mm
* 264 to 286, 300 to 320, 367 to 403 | -1.4 mm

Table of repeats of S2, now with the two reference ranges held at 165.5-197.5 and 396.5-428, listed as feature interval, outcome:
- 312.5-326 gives -1.4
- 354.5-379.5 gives -2.5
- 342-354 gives -1.6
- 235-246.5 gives 0.3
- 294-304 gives 0.0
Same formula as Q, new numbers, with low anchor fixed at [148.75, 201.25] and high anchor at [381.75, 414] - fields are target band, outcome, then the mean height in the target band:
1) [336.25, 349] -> -0.10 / 110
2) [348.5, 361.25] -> -0.08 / 106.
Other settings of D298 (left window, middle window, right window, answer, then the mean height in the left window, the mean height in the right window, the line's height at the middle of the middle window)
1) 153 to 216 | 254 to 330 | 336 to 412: 3.7 mm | 114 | 101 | 107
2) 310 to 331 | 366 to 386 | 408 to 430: -1.1 mm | 107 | 80.3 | 91.8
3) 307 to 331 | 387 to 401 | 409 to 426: -1.5 mm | 107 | 81.6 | 87.6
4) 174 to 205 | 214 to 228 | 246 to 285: -0.9 mm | 113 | 99.5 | 107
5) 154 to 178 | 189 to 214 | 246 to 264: -1.5 mm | 114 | 99.7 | 108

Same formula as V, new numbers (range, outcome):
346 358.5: 106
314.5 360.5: 108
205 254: 110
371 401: 96.8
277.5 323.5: 102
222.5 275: 105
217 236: 115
